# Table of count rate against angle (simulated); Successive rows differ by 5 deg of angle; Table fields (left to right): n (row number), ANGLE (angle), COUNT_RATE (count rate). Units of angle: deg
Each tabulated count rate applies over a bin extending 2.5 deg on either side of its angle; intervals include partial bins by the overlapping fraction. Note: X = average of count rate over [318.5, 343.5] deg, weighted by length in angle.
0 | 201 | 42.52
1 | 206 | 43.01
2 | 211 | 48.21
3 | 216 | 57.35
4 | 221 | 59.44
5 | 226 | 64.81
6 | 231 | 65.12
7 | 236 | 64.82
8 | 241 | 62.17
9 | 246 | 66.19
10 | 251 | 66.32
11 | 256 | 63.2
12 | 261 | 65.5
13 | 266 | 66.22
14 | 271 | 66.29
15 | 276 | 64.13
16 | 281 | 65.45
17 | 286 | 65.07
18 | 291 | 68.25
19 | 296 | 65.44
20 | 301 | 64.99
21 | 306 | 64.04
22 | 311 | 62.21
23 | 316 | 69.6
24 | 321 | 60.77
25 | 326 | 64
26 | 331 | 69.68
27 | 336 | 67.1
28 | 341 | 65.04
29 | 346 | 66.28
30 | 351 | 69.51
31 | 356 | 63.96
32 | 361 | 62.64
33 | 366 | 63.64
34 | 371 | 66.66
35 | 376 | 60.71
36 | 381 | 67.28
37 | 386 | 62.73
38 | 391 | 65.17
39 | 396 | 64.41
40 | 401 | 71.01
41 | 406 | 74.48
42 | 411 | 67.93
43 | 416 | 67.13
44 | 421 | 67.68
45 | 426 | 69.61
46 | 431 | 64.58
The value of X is 65.3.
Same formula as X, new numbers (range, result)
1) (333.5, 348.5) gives 66.1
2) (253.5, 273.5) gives 65.3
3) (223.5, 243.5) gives 64.2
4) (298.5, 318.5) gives 65.2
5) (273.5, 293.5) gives 65.7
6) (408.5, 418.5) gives 67.5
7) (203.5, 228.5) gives 54.6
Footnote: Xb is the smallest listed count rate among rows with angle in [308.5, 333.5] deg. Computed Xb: 60.77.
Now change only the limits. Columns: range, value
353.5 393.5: 60.71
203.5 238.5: 43.01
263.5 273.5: 66.22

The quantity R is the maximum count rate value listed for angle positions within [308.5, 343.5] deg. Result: 69.68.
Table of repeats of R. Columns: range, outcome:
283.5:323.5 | 69.6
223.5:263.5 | 66.32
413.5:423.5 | 67.68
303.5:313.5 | 64.04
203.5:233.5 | 65.12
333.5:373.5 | 69.51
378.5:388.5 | 67.28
